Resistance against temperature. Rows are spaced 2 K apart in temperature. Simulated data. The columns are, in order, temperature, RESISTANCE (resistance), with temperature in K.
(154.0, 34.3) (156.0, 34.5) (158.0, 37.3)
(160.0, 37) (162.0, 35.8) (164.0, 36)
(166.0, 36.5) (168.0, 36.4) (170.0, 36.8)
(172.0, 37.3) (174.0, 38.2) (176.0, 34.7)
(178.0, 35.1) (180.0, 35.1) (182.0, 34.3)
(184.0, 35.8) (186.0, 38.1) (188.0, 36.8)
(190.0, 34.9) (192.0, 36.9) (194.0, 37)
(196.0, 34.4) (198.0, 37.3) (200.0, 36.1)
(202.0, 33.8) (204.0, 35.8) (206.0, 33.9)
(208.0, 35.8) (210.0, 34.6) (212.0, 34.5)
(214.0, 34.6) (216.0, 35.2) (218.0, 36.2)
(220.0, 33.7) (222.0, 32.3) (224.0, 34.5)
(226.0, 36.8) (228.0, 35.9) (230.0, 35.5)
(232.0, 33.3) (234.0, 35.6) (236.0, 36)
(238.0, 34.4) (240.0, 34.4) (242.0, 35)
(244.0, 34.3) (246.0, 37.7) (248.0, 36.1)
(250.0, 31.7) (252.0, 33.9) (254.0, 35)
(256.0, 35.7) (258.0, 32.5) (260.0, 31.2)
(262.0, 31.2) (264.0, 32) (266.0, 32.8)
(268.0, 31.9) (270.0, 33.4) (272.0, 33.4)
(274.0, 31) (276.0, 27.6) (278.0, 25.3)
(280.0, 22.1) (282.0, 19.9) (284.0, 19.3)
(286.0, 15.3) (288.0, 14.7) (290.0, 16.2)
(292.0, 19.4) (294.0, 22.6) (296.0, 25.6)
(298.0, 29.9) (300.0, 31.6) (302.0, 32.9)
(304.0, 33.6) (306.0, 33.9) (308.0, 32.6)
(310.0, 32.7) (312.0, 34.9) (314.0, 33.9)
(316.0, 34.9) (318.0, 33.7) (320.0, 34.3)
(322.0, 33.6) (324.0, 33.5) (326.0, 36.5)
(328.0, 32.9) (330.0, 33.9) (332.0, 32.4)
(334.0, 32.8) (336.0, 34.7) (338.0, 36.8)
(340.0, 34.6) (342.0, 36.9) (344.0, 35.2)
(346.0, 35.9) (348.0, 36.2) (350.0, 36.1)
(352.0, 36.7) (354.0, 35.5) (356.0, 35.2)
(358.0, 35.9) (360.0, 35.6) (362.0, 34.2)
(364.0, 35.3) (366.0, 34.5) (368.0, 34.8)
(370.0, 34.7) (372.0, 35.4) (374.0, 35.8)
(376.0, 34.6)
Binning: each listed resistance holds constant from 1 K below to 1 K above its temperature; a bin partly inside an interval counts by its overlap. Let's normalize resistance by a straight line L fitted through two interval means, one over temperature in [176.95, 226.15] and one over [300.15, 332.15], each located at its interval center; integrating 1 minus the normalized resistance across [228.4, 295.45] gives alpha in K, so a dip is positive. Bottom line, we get 9.3 K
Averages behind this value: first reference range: 35.3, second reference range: 33.7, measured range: 29.7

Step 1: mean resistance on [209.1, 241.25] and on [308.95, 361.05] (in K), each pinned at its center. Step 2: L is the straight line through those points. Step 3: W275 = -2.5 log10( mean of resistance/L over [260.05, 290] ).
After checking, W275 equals 0.31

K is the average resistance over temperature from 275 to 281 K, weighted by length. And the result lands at 25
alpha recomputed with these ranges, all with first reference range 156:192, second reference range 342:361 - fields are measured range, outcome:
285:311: 7.0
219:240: 0.8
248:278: 3.1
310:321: 0.5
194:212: 0.4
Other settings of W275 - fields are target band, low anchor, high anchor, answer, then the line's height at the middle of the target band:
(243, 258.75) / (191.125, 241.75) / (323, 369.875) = 0.014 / 35.1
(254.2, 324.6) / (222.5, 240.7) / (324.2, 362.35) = 0.202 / 35.1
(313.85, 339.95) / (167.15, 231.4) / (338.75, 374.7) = 0.041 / 35.5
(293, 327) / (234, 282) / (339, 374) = 0.053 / 34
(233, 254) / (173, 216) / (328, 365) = 0.017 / 35.5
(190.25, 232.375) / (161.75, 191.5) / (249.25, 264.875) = -0.013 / 34.8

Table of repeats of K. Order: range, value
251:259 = 34.3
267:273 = 32.9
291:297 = 22.5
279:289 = 18.3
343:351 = 35.8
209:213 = 34.5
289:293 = 17.8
